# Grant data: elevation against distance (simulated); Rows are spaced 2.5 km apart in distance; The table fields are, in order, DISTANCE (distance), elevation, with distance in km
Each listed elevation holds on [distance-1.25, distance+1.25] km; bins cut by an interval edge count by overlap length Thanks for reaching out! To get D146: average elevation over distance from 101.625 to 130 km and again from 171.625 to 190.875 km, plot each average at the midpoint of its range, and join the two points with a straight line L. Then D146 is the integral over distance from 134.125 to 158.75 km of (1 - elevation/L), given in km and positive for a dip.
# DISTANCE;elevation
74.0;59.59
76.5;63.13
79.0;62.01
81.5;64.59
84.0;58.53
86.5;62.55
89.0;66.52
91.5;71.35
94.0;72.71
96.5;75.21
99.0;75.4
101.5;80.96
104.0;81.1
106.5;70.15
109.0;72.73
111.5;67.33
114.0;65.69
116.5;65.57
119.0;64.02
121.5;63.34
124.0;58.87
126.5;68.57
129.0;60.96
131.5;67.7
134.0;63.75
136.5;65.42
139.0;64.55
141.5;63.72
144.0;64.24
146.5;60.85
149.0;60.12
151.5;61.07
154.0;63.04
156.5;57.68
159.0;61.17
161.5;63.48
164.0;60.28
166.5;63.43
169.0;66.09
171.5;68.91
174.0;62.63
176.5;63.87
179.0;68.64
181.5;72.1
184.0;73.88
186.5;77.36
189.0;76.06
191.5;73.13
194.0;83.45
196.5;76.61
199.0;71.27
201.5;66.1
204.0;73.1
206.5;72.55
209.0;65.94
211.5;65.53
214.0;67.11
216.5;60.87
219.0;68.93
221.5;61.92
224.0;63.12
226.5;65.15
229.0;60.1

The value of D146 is 2.4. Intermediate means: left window 67.7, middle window 62.3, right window 70.6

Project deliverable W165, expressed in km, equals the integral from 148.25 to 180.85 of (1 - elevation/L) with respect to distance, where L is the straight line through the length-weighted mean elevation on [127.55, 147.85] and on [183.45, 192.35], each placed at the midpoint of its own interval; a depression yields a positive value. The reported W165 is 3.1 km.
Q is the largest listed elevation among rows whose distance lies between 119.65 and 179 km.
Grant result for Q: 68.91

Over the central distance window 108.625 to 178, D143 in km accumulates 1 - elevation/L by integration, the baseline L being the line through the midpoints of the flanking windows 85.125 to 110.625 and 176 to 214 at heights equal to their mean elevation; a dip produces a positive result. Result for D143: 8.21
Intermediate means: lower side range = 72.7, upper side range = 72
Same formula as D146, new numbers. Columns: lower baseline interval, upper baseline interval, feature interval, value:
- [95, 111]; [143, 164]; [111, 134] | 1.8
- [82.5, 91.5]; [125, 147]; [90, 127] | -3.5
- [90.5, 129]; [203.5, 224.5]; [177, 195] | -1.9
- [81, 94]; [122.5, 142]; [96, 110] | -2.4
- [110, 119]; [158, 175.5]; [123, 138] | 0.2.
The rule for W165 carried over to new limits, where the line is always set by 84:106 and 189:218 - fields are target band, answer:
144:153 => 1.3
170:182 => 0.7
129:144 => 1.5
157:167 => 1.4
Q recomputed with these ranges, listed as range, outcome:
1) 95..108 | 81.1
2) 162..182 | 72.1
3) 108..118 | 72.73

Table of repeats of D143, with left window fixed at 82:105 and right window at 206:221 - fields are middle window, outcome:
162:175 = 0.7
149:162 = 1.4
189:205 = -1.7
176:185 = -0.3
